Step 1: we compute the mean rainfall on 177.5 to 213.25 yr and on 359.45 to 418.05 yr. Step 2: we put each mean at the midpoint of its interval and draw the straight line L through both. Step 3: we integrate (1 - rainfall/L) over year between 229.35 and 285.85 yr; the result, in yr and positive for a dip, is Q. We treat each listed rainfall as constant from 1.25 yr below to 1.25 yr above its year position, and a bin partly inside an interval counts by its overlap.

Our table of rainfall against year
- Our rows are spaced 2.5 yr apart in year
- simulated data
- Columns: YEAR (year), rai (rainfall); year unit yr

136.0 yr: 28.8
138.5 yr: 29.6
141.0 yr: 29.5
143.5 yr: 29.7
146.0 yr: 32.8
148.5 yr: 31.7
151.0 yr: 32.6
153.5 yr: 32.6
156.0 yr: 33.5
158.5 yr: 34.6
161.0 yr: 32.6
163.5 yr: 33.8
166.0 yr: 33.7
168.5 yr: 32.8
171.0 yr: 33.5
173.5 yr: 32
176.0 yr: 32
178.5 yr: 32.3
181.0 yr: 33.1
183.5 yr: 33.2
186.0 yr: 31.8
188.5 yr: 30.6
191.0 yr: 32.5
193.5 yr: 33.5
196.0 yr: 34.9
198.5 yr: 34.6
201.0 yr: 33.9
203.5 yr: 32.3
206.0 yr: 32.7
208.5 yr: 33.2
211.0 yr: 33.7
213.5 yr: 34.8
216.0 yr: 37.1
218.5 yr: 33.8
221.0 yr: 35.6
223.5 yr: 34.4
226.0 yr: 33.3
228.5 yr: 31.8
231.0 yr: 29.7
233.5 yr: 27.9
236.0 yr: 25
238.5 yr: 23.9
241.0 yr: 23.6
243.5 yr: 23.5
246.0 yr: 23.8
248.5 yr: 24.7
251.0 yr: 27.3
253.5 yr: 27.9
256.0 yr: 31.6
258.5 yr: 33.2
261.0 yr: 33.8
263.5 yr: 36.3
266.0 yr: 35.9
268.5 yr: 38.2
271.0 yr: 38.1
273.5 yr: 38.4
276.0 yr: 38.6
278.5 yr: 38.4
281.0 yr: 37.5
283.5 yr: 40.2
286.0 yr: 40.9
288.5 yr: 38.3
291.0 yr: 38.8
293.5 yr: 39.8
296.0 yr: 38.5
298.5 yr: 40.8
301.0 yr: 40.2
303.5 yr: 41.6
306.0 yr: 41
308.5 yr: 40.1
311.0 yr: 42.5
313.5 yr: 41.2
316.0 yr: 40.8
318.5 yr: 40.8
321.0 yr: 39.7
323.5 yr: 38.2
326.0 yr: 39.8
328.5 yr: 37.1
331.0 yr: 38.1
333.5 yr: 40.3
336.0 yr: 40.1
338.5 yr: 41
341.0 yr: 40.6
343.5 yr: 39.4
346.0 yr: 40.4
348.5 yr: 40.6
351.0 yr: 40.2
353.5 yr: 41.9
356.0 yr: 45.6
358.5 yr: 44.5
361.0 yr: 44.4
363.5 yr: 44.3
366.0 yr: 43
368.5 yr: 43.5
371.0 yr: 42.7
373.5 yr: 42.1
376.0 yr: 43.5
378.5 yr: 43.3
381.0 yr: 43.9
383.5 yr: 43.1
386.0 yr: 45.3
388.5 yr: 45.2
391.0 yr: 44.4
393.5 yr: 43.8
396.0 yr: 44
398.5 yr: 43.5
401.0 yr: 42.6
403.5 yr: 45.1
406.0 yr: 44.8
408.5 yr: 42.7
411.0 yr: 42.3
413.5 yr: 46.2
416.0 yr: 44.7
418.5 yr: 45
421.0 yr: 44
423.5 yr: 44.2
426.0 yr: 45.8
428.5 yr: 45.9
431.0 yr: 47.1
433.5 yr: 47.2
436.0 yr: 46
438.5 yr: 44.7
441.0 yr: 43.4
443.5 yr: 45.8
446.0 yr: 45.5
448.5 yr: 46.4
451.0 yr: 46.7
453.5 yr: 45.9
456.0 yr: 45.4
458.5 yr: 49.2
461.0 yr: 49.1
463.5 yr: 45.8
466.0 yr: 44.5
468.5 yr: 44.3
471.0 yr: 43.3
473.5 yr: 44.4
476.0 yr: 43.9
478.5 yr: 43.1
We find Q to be 7.4 yr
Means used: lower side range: 33.1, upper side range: 43.9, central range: 31.9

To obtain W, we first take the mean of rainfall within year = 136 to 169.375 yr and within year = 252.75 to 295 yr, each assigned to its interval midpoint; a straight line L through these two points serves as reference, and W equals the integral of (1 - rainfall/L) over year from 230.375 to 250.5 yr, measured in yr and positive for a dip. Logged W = 5.9 yr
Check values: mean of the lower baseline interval 32.1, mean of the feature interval 25.2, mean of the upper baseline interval 36.9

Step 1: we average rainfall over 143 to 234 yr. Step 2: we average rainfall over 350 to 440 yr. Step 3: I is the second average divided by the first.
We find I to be 1.34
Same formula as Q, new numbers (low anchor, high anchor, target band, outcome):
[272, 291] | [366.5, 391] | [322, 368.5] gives 0.98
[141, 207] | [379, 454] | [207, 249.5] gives 6.40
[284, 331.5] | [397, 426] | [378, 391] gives -0.35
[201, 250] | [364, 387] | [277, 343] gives -3.90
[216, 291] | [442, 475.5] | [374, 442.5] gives -3.06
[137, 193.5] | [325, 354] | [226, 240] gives 2.84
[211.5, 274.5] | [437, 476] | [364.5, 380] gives -1.20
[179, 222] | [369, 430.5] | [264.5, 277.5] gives -0.18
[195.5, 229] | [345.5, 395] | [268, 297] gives -0.50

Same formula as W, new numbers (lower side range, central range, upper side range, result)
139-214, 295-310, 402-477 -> -0.6 yr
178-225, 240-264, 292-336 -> 5.4 yr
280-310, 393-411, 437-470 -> 0.1 yr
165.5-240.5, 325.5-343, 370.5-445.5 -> 0.2 yr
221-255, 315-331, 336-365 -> -0.3 yr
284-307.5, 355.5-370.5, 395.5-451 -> -0.5 yr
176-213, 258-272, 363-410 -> 0.4 yr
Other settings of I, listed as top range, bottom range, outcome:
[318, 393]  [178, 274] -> 1.31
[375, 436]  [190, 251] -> 1.44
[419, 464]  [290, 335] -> 1.15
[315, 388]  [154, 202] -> 1.26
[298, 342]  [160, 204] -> 1.22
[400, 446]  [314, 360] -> 1.11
